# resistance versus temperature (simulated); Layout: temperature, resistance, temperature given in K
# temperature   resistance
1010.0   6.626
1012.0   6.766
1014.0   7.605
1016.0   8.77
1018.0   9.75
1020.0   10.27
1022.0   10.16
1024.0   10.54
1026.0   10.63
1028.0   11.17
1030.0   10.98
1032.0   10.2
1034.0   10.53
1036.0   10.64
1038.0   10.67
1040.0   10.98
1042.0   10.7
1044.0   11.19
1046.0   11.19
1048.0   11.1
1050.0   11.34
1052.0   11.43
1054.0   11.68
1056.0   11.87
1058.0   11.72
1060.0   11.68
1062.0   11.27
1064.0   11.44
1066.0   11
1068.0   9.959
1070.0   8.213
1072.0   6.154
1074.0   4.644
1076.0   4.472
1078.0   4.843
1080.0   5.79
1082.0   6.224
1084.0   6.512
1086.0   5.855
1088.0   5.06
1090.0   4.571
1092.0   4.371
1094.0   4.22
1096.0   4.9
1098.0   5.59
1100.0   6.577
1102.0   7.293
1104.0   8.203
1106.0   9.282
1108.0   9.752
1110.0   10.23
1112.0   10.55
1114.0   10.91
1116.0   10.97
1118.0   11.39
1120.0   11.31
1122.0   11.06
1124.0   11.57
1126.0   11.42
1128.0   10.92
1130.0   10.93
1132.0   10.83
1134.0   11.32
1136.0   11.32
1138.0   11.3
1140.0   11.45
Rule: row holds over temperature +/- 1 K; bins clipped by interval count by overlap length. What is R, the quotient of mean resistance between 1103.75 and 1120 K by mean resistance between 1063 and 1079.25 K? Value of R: 1.4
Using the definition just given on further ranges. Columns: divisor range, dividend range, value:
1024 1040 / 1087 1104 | 0.51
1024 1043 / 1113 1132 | 1.04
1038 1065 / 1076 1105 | 0.50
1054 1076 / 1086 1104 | 0.57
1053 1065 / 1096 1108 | 0.64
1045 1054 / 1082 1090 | 0.50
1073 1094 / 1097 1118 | 1.75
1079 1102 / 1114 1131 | 2.03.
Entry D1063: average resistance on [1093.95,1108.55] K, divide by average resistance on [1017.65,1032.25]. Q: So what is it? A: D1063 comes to 0.67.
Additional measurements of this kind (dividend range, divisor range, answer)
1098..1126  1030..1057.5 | 0.89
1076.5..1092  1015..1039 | 0.53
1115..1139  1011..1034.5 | 1.15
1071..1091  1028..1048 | 0.50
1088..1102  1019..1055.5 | 0.48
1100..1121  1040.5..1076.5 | 0.97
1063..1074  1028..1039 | 0.84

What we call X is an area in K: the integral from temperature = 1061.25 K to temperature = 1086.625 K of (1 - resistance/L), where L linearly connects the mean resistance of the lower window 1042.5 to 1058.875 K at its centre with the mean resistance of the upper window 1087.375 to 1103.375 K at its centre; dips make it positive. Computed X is 3.1 K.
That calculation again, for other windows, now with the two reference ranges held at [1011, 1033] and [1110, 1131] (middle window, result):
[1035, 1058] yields -2.60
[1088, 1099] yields 6.10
